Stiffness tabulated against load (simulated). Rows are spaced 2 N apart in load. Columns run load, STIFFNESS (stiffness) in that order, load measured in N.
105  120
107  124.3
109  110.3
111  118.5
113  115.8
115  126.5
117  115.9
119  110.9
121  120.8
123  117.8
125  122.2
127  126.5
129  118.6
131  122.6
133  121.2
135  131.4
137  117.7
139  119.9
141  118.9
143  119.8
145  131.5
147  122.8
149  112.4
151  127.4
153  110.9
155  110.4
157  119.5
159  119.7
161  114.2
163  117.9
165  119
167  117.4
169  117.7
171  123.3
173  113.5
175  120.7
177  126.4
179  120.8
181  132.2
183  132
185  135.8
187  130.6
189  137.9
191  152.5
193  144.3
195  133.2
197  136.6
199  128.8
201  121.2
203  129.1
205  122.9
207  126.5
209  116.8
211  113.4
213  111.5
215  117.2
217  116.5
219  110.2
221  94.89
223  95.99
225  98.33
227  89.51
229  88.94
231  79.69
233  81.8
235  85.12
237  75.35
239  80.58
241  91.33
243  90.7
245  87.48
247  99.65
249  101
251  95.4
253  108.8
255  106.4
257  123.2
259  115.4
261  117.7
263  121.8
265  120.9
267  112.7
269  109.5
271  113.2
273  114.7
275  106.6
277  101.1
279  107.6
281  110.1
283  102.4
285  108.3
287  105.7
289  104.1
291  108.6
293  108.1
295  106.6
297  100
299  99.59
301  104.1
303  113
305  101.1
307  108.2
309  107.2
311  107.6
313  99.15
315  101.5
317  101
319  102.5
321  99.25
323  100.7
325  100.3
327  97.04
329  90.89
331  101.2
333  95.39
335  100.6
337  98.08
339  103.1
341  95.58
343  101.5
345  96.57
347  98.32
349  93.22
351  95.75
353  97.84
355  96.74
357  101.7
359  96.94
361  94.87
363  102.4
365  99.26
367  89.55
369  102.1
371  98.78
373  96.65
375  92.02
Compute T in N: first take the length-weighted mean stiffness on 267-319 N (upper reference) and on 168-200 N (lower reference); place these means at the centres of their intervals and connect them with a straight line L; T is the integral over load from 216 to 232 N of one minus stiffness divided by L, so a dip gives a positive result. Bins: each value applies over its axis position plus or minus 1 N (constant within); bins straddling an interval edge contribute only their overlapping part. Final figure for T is 3.3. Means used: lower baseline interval 130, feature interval 96.8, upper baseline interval 106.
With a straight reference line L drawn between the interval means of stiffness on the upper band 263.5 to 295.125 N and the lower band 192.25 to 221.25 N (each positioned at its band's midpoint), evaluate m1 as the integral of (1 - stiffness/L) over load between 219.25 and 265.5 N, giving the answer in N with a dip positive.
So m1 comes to 7.0 N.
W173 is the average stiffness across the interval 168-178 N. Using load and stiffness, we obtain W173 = 120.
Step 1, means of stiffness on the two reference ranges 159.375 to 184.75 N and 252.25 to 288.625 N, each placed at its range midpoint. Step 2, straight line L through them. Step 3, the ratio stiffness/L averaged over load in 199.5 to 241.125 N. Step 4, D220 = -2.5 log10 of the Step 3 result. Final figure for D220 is 0.139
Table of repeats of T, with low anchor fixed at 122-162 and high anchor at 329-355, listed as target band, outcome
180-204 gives -4.2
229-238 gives 2.3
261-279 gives -1.1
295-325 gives -0.5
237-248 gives 2.1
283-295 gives -0.3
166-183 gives -0.8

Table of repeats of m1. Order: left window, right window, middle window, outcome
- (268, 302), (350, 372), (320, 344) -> 0.6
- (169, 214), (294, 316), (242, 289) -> 1.9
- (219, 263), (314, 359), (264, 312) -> -4.9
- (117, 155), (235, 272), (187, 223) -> -4.3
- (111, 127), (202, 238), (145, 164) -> -0.8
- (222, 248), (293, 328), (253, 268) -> -3.7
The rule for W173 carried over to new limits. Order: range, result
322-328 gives 99.3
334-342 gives 99.3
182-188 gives 133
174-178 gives 124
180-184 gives 132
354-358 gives 99.2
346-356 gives 96.4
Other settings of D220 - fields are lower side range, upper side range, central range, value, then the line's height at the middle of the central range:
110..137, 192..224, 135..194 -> -0.03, 120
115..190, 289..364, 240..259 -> 0.09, 110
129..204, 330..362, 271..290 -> 0.01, 108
